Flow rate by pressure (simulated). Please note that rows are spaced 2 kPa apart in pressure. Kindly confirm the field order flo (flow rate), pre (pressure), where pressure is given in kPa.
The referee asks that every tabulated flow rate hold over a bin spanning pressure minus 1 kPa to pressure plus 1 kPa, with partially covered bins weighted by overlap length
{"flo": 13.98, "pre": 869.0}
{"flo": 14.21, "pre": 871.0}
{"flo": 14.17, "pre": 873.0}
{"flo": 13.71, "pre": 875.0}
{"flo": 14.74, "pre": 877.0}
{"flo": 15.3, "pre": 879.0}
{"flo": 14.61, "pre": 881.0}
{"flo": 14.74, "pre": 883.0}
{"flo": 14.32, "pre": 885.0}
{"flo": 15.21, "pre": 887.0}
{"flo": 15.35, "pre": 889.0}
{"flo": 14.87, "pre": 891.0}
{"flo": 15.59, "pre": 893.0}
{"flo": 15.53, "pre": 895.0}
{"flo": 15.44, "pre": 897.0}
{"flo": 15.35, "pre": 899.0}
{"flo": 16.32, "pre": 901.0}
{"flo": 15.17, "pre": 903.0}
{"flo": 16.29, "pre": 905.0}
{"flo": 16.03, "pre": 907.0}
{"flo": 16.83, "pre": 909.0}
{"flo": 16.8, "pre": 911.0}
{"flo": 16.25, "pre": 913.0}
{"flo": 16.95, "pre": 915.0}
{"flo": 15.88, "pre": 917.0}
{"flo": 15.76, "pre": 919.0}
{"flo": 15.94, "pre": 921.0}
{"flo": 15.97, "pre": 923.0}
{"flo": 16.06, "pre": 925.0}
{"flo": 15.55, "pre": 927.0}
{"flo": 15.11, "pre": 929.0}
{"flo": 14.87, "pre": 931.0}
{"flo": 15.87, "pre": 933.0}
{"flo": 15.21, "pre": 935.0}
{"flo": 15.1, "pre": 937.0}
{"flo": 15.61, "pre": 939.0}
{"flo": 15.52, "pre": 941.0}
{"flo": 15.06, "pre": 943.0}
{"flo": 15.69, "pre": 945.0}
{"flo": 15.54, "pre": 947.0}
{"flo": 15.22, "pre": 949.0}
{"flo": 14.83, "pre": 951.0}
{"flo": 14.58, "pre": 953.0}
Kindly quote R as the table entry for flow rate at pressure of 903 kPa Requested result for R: 15.17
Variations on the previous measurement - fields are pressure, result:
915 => 16.95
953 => 14.58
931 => 14.87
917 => 15.88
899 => 15.35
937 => 15.1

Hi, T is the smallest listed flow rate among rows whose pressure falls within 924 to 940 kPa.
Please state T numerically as 14.87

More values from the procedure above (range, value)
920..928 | 15.55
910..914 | 16.25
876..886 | 14.32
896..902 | 15.35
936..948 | 15.06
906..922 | 15.76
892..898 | 15.44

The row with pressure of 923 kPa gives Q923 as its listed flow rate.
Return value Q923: 15.97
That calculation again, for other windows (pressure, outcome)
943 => 15.06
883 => 14.74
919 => 15.76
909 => 16.83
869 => 13.98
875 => 13.71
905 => 16.29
